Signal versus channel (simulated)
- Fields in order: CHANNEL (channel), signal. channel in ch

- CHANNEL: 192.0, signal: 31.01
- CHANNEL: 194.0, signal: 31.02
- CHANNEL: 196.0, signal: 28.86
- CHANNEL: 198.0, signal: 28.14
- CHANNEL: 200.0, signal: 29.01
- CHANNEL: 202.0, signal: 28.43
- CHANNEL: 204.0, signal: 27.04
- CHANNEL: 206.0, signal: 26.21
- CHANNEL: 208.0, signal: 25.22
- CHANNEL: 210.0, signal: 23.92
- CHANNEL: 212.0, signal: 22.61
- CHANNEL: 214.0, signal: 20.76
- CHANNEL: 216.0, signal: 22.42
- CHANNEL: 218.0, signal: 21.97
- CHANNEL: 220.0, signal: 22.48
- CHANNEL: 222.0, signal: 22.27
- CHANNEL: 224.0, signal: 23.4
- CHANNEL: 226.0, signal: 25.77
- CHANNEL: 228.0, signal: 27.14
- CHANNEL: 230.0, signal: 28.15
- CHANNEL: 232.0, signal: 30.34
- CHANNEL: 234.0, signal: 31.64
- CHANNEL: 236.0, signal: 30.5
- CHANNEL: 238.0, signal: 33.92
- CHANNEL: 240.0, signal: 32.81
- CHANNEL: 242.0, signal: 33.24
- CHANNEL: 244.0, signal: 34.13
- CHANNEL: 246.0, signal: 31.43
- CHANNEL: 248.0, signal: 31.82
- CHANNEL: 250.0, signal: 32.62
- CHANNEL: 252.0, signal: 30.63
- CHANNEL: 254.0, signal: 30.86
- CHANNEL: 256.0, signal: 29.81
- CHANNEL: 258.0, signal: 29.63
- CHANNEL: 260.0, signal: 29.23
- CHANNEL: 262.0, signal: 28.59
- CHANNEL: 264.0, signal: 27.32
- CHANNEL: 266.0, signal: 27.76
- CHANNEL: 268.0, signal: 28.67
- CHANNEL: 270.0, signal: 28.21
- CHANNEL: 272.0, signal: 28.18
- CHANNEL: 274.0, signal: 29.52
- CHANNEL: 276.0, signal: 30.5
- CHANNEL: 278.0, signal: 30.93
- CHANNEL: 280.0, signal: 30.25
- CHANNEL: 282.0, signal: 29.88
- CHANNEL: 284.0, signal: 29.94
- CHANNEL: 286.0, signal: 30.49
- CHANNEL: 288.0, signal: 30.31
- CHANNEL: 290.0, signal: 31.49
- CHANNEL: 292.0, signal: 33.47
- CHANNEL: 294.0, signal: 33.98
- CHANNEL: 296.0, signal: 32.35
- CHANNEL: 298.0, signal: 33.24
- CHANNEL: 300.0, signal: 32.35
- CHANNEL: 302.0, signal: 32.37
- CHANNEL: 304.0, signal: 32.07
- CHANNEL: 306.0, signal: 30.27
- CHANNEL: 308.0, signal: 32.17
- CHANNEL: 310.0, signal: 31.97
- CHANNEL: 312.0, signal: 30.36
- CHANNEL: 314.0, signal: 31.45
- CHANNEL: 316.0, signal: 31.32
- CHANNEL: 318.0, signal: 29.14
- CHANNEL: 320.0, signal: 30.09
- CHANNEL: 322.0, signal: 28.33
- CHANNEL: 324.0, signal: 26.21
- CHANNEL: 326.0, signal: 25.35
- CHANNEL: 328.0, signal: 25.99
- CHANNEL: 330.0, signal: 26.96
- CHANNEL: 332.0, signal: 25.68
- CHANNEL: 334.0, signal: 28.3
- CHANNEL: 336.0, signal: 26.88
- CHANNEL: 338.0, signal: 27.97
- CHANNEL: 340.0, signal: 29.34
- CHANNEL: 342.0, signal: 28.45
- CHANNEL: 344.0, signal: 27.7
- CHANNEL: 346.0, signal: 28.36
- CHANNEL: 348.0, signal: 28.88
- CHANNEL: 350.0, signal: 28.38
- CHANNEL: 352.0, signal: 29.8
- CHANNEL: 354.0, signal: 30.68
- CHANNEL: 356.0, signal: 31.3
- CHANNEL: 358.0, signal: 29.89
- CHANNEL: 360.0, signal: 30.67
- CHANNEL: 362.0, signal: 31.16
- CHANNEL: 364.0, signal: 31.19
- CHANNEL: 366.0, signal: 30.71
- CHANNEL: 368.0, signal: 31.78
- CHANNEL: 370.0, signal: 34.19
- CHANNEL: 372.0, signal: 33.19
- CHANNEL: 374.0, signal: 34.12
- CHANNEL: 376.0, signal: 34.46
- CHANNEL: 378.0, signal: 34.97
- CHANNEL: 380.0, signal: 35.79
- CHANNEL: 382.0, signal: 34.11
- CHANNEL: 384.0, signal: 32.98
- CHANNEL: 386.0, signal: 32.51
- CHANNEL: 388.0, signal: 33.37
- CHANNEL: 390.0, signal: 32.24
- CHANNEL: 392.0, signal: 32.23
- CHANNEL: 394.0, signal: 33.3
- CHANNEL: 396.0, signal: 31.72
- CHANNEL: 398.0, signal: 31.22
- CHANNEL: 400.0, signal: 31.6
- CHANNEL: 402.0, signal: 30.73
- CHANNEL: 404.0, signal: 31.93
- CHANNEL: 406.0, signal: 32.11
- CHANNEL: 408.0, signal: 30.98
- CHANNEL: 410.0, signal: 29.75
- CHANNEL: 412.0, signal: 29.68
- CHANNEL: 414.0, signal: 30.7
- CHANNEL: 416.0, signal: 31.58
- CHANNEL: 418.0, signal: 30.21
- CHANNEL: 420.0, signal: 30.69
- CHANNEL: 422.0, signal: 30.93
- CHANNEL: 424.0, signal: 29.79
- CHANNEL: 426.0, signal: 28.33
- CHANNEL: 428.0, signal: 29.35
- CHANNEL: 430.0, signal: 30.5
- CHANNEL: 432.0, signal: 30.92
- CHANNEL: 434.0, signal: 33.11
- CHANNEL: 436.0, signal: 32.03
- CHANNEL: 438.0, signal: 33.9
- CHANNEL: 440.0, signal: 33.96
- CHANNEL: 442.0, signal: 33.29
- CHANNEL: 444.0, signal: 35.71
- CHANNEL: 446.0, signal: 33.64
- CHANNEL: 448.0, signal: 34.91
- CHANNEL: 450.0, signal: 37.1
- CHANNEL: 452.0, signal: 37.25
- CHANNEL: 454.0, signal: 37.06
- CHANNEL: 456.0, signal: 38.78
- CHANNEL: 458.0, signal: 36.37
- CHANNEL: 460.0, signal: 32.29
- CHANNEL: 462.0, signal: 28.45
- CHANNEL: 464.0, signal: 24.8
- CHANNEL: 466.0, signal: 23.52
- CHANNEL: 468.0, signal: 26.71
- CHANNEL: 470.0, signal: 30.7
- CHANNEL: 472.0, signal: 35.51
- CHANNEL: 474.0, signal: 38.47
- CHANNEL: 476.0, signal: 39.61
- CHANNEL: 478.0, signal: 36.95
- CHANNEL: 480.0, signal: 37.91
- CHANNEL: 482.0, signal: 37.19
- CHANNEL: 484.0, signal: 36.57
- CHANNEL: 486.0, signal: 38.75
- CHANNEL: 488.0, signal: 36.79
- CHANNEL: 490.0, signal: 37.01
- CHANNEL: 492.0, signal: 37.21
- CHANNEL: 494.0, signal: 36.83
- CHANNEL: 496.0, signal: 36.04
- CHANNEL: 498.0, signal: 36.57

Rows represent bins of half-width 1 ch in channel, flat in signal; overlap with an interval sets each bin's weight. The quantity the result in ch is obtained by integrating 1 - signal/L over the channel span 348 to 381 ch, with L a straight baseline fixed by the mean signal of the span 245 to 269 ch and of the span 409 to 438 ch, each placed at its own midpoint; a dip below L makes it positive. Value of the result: -1.68 ch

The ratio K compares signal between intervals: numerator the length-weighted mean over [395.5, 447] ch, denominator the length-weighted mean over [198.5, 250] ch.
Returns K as 1.1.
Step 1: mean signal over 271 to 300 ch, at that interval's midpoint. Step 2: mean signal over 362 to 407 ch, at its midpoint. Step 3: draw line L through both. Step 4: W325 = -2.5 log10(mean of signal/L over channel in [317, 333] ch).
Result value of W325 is 0.17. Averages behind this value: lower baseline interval 31.1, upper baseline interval 32.7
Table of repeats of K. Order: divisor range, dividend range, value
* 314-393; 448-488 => 1.13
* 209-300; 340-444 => 1.08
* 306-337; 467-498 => 1.26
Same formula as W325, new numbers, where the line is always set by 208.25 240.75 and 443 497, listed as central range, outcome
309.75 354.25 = 0.06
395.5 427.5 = 0.07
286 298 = -0.13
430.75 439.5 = 0.04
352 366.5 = 0.01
